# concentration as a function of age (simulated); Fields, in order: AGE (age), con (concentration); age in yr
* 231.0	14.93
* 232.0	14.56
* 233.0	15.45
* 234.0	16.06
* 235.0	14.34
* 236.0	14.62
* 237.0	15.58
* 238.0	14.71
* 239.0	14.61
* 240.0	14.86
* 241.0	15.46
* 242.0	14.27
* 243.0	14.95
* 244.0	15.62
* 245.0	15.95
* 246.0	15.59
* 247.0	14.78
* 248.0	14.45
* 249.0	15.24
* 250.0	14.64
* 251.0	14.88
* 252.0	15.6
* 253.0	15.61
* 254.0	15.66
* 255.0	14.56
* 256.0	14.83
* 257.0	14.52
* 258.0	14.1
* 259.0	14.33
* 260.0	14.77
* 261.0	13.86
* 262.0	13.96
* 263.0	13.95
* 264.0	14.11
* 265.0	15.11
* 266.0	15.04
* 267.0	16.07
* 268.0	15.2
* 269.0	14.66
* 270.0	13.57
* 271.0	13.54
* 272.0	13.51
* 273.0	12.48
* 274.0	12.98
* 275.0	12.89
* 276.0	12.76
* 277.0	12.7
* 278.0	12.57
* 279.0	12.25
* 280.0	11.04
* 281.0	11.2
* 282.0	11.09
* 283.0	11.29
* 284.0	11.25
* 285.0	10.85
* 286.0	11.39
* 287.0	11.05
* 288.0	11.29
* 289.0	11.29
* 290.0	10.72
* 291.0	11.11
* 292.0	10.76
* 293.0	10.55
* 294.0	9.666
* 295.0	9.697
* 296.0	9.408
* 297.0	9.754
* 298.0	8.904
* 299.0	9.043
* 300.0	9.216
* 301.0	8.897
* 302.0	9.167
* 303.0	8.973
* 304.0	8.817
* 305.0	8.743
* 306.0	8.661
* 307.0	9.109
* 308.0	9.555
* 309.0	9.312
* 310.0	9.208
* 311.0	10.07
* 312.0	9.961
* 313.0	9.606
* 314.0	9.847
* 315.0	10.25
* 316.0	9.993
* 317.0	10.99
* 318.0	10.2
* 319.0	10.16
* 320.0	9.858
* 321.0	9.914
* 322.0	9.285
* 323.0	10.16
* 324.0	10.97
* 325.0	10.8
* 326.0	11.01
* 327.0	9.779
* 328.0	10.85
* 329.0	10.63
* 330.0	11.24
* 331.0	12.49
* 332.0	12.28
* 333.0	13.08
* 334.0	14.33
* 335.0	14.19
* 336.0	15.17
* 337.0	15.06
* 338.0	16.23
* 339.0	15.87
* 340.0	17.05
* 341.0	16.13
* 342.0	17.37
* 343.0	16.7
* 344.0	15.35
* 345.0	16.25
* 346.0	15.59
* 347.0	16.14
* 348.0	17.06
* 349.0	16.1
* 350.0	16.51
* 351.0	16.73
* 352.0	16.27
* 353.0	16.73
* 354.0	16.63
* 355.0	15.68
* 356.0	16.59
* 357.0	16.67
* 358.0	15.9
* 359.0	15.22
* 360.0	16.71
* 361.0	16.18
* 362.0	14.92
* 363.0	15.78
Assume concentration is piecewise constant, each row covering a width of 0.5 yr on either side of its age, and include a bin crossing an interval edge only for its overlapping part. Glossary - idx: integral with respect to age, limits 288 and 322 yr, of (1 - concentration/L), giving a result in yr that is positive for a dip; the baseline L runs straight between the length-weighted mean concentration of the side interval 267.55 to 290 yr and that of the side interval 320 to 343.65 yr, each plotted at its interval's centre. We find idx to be 7.7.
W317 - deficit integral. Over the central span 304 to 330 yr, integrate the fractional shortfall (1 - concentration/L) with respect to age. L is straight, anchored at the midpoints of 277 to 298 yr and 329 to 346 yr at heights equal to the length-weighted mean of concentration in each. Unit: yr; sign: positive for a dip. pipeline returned 6.41 yr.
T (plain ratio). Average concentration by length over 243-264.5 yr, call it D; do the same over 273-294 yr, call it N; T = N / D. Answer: 0.8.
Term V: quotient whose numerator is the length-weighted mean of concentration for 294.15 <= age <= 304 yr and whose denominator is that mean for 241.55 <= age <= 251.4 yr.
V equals 0.6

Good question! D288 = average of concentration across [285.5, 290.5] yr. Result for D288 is 11.1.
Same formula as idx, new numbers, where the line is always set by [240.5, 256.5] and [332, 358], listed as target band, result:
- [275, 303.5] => 8.8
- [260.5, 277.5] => 1.5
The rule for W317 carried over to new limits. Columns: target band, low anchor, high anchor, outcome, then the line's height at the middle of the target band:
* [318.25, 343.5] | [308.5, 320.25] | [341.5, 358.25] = 0.51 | 12.9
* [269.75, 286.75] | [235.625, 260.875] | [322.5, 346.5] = 2.76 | 14.5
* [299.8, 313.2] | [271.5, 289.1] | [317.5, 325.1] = 1.91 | 10.8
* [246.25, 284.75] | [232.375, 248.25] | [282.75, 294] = -2.55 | 12.9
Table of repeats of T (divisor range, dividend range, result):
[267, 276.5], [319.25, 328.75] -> 0.75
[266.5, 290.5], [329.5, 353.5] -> 1.24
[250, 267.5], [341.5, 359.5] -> 1.10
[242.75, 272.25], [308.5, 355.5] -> 0.89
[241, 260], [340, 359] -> 1.09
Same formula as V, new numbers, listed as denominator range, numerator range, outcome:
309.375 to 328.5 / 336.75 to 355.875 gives 1.61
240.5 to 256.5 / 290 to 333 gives 0.66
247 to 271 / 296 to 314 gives 0.63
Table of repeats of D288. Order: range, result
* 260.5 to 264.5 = 14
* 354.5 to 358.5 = 16.2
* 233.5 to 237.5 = 15.1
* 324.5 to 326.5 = 10.9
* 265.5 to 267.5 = 15.6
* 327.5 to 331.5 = 11.3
